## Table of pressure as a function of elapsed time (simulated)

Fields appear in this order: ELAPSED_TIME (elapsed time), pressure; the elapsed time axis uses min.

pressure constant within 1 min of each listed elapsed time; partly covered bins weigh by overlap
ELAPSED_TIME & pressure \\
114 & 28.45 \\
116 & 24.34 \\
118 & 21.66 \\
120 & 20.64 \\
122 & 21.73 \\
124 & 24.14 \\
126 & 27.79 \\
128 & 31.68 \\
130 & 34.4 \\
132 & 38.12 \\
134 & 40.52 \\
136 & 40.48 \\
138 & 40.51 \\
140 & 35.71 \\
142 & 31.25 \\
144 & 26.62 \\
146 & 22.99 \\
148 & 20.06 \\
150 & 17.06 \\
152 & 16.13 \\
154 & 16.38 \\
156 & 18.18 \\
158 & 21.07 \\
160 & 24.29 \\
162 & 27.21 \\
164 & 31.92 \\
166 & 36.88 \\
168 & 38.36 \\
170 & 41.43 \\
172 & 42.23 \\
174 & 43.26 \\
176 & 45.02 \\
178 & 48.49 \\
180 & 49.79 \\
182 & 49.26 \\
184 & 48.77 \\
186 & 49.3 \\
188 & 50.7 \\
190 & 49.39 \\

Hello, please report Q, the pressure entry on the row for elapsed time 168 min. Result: 38.36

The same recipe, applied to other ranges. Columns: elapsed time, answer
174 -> 43.26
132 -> 38.12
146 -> 22.99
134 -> 40.52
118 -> 21.66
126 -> 27.79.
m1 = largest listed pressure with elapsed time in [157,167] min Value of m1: 36.88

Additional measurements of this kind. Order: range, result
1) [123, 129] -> 31.68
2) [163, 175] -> 43.26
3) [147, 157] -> 20.06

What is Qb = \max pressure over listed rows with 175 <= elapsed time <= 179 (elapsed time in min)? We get 48.49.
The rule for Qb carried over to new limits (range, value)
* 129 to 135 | 40.52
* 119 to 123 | 21.73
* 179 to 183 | 49.79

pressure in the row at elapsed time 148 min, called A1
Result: 20.06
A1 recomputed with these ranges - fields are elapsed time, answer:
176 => 45.02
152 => 16.13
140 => 35.71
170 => 41.43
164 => 31.92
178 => 48.49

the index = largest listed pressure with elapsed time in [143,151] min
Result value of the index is 26.62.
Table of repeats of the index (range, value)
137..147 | 40.51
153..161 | 24.29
